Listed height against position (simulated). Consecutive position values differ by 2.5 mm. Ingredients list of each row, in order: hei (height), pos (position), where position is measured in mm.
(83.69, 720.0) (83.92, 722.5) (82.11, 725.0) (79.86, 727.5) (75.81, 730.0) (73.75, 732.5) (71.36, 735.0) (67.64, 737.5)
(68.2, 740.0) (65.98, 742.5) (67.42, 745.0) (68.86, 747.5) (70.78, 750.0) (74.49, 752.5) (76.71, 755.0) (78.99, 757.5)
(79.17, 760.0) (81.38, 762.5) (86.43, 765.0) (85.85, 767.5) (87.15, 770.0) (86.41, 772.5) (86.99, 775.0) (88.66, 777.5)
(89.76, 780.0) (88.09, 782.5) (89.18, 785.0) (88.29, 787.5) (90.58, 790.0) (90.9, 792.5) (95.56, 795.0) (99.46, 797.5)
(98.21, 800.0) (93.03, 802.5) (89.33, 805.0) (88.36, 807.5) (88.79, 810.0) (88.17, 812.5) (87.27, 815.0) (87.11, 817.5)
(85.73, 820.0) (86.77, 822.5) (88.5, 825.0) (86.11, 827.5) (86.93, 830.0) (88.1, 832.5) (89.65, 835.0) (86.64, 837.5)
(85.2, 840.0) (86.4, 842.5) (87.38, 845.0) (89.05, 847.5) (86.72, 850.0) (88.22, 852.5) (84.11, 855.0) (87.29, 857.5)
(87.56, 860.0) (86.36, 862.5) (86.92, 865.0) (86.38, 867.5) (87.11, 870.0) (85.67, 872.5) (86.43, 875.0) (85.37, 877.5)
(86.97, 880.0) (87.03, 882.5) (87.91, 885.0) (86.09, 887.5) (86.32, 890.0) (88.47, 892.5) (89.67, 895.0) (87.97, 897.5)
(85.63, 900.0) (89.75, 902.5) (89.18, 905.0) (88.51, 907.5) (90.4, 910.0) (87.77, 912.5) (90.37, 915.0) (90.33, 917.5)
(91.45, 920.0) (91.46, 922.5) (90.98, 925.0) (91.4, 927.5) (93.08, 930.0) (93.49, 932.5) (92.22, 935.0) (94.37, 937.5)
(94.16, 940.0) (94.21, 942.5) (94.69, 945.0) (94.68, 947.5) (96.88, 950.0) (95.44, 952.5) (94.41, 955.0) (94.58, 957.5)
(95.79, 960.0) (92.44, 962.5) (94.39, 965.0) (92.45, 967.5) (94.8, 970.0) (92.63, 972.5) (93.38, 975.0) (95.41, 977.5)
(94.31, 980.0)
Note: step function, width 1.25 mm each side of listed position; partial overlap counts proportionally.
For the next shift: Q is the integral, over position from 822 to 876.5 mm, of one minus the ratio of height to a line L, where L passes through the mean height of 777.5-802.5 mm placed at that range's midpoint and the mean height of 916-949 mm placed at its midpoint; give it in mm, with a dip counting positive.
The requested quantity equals 3.2 mm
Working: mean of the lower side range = 92.1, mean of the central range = 87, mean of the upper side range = 92.8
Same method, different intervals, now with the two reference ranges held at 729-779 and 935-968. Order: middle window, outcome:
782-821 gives -4.5 mm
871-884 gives 0.2 mm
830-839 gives -0.4 mm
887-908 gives 0.4 mm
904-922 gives 0.3 mm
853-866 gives 0.0 mm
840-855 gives -0.3 mm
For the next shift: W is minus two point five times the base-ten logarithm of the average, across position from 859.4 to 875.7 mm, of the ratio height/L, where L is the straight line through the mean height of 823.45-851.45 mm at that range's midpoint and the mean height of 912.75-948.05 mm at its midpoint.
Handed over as 0.03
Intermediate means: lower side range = 87.3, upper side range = 92.5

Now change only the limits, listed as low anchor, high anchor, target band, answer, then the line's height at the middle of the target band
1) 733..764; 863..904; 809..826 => -0.096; 80.1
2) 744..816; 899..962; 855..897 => 0.037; 89.9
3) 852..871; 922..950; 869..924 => 0.020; 89.8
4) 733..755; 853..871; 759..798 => -0.179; 74.8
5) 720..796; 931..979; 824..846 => -0.015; 86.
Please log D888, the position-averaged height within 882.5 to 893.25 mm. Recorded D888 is 87.1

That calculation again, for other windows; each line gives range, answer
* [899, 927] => 89.7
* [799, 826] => 89.1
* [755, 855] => 87.9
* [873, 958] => 90.6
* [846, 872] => 86.9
